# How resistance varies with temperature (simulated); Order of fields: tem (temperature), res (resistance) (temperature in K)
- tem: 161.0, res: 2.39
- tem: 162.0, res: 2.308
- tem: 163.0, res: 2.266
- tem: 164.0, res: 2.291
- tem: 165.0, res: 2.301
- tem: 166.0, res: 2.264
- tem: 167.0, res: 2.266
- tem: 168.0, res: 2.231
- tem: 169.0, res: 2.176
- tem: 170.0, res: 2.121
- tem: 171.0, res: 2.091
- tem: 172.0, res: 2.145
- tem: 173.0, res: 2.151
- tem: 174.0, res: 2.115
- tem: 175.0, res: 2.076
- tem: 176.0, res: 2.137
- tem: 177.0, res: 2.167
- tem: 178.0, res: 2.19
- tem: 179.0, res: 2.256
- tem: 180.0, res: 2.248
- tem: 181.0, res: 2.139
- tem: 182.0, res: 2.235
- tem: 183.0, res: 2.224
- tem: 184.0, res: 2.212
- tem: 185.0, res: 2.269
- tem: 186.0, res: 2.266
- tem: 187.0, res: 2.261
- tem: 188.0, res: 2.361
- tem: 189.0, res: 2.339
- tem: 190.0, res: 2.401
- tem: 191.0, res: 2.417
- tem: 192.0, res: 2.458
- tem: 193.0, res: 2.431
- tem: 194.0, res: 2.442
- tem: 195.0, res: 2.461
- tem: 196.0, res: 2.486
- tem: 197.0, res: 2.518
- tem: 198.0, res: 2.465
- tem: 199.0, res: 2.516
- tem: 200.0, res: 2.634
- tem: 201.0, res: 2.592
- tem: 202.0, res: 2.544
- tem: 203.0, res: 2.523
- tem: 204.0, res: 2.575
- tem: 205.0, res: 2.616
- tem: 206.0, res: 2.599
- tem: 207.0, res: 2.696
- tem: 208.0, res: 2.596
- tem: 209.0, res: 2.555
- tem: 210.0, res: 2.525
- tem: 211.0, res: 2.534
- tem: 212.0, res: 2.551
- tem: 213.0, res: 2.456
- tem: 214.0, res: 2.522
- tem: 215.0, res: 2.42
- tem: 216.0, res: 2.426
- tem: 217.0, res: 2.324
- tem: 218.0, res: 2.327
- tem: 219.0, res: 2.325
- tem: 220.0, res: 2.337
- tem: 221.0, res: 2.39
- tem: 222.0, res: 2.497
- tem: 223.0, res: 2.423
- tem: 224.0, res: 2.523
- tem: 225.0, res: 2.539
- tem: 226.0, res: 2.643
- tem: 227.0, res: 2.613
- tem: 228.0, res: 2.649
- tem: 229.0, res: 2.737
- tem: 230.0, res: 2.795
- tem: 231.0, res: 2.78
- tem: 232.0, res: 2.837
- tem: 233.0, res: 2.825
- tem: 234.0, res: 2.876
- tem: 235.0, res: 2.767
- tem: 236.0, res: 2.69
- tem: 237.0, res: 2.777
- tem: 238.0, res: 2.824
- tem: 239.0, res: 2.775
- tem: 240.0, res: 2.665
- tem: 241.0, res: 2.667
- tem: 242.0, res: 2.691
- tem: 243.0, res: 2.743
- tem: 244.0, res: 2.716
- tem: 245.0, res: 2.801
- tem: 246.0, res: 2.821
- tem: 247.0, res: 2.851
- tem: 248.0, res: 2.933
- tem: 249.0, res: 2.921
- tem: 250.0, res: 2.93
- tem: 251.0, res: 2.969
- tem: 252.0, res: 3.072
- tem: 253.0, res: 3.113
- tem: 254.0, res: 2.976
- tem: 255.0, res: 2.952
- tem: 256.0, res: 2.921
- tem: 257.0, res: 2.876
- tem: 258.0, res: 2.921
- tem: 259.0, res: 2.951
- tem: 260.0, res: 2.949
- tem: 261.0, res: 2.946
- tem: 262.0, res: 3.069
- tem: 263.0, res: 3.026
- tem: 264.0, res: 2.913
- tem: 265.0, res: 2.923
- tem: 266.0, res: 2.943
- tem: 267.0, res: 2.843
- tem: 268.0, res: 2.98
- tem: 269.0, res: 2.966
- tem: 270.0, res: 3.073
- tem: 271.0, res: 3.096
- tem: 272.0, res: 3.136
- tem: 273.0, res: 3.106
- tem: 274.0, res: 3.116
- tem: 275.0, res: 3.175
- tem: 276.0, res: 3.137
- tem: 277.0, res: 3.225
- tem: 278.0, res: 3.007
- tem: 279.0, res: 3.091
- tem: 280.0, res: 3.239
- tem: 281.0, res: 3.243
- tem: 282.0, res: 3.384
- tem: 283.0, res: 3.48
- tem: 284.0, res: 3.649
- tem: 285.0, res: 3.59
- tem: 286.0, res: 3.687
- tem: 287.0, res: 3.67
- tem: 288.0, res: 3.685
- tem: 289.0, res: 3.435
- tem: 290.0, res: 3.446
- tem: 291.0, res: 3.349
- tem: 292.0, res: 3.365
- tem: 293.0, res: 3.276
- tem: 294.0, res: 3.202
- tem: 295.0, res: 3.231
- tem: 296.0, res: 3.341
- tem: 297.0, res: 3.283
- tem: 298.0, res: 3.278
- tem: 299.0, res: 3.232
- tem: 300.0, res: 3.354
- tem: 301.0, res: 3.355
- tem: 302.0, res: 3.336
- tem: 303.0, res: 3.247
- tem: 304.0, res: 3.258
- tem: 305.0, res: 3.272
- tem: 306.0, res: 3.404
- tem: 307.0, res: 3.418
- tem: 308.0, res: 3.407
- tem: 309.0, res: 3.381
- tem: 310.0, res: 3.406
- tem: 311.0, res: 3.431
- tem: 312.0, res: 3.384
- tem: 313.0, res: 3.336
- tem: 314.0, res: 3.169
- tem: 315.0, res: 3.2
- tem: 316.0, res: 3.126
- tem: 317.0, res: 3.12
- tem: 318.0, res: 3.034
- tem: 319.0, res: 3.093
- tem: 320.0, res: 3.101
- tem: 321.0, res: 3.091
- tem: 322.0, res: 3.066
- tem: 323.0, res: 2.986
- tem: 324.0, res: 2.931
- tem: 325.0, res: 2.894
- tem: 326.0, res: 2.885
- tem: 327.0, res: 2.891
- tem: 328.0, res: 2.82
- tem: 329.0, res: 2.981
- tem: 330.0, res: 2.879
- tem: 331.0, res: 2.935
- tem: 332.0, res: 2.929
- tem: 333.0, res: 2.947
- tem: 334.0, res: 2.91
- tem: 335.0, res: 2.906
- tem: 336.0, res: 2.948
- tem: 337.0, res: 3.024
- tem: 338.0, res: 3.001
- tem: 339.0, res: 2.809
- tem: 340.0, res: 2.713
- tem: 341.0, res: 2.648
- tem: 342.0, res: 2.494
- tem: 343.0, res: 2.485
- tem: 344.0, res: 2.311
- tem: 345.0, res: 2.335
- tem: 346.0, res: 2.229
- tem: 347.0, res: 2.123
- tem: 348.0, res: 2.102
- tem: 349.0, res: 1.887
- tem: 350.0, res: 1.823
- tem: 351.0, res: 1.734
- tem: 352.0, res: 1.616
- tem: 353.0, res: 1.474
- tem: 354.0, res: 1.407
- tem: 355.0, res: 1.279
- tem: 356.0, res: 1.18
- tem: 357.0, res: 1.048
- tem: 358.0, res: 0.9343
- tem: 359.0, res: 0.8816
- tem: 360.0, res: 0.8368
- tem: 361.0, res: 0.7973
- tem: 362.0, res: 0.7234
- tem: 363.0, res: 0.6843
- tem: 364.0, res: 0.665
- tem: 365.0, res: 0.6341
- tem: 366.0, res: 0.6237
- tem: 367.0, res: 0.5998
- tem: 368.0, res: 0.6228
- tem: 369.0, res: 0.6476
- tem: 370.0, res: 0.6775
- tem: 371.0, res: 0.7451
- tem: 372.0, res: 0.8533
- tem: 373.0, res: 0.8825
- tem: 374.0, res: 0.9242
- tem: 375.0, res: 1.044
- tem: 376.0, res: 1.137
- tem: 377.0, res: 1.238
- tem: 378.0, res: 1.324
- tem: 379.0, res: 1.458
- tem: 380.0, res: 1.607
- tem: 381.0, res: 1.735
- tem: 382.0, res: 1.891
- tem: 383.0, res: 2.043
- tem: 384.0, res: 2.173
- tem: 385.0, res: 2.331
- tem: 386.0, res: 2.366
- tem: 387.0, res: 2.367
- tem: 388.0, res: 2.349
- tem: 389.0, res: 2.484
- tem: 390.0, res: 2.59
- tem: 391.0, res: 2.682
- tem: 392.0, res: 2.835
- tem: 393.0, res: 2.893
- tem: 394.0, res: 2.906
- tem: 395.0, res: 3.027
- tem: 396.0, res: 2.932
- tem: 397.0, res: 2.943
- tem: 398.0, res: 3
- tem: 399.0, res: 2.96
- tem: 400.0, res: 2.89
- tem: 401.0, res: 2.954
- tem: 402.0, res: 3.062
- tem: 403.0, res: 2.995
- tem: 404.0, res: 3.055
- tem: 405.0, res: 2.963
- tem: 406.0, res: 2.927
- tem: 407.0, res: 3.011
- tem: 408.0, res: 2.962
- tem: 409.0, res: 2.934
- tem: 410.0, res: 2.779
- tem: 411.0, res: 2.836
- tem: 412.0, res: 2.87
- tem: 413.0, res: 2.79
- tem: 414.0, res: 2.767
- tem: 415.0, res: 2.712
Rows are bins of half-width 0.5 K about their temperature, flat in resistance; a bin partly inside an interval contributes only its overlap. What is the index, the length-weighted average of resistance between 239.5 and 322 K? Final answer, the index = 3.15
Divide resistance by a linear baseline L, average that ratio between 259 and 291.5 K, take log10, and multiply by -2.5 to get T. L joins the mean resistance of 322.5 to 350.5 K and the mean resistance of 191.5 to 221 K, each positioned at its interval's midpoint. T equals -0.23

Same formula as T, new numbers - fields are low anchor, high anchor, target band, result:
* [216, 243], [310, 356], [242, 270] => -0.11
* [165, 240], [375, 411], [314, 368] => 0.13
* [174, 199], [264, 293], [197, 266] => 0.02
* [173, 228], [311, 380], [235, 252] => -0.21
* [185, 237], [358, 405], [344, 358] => 0.14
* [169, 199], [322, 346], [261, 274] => -0.17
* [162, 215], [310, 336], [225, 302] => -0.11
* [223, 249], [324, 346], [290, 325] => -0.17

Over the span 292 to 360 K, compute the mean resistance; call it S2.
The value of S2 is 2.74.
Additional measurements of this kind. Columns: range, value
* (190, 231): 2.52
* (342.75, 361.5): 1.59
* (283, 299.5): 3.42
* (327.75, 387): 1.75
